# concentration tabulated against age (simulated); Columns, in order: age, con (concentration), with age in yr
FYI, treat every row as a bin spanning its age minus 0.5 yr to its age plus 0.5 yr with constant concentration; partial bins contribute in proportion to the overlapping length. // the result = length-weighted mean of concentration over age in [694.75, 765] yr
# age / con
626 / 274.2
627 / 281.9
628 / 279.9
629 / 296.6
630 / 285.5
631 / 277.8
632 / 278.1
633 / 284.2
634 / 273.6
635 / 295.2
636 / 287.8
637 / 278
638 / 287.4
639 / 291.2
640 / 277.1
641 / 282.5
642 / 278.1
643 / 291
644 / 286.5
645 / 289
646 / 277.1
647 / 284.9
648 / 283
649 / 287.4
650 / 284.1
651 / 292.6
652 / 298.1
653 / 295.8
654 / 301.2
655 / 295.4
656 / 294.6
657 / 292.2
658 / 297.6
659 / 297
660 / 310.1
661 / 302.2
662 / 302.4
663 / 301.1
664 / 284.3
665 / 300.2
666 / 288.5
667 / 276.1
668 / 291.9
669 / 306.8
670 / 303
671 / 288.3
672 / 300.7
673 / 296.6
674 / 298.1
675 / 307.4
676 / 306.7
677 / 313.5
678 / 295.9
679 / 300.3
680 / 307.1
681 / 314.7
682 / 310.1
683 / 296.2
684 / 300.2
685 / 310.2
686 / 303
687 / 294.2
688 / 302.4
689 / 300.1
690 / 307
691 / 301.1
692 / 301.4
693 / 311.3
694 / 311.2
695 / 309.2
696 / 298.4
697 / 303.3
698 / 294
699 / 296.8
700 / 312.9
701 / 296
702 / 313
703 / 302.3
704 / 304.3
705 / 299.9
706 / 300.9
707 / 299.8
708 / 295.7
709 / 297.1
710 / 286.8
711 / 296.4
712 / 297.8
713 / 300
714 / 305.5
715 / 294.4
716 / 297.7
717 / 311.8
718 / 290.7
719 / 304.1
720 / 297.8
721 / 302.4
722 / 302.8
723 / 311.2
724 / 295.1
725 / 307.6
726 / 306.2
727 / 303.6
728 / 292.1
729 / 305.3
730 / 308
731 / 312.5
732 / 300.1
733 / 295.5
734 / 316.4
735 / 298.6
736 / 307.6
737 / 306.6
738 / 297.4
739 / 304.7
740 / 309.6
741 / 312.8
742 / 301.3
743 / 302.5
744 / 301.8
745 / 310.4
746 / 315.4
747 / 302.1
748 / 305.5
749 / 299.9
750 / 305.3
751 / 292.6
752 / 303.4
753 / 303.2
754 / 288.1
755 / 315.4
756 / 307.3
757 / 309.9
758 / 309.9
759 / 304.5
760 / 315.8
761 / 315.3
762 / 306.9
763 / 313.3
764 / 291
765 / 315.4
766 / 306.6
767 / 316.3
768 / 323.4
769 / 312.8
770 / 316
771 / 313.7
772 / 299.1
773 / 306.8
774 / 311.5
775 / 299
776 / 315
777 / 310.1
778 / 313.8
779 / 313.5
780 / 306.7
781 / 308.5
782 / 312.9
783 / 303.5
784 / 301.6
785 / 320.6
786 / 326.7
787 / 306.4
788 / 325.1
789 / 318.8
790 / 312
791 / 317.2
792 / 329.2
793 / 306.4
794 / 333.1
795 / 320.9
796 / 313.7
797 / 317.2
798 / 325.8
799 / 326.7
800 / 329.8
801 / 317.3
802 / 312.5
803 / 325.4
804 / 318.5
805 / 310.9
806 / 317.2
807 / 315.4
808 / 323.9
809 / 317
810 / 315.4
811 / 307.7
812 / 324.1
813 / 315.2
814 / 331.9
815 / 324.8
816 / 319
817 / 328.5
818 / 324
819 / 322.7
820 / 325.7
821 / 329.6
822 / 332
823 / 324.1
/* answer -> 303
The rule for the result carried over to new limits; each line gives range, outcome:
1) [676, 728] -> 302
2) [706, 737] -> 301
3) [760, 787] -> 311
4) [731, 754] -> 304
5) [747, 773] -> 308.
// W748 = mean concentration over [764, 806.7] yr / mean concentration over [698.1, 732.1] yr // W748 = 1.04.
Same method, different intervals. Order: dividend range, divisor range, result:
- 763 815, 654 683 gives 1.05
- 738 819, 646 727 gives 1.04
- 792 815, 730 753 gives 1.05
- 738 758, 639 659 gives 1.05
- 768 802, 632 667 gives 1.09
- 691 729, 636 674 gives 1.03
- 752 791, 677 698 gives 1.02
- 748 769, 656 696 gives 1.02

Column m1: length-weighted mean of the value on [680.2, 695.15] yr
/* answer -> 305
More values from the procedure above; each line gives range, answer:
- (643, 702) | 299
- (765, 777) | 311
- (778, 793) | 314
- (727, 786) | 307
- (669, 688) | 303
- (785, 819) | 320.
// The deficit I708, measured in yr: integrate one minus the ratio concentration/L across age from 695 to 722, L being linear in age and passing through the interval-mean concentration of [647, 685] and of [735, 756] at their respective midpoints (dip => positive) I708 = 0.1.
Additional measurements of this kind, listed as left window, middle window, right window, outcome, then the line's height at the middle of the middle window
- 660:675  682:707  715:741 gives -0.3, 300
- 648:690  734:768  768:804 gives 0.4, 310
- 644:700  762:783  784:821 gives 0.3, 315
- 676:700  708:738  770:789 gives 0.5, 307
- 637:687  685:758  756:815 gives 0.4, 305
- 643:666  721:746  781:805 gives 0.2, 307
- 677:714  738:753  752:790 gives 0.1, 308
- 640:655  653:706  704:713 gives -1.5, 293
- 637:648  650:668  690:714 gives -0.4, 289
